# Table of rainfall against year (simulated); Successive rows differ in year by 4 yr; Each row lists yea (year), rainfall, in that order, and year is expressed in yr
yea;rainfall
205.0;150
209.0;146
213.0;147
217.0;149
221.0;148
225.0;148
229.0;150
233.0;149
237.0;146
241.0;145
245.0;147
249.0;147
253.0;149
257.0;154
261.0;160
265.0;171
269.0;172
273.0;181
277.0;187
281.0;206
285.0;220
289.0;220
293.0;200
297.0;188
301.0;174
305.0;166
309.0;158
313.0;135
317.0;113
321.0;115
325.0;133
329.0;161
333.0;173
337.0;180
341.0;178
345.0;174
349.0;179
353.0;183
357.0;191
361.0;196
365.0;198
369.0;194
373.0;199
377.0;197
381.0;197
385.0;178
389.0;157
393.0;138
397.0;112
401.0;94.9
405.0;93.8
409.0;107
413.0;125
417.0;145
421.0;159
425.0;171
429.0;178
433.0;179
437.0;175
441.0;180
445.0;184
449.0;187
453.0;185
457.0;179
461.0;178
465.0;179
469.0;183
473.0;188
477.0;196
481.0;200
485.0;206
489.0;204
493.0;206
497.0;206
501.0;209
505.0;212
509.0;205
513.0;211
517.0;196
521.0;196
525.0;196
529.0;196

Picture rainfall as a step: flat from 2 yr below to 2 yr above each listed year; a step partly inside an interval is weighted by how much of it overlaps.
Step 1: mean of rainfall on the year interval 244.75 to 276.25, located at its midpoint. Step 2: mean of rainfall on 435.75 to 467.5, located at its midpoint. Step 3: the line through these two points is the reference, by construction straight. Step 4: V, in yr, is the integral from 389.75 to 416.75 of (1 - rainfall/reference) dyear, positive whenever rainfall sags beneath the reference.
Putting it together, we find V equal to 9.22 yr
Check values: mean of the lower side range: 162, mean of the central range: 116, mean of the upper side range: 181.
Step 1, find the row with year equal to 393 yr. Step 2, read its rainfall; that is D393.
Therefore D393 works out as 138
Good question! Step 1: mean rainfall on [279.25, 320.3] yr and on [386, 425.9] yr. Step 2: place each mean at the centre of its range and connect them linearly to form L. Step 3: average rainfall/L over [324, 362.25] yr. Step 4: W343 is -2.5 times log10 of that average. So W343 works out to -0.122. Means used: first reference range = 176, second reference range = 130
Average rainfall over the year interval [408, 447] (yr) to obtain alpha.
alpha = 162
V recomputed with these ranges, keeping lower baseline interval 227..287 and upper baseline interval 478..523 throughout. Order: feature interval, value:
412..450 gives 4.8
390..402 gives 4.3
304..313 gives 0.9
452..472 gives 1.7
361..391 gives -0.7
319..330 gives 2.6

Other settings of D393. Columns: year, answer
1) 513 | 211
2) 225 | 148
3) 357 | 191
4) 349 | 179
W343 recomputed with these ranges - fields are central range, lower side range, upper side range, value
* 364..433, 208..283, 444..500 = 0.162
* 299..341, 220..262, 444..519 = 0.085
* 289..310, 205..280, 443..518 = -0.106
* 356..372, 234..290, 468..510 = -0.061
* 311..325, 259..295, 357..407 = 0.418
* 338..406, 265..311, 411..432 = -0.005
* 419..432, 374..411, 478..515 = -0.044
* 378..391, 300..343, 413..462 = -0.097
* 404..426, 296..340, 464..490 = 0.316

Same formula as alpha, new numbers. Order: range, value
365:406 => 160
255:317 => 177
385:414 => 122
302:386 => 171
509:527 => 200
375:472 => 161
